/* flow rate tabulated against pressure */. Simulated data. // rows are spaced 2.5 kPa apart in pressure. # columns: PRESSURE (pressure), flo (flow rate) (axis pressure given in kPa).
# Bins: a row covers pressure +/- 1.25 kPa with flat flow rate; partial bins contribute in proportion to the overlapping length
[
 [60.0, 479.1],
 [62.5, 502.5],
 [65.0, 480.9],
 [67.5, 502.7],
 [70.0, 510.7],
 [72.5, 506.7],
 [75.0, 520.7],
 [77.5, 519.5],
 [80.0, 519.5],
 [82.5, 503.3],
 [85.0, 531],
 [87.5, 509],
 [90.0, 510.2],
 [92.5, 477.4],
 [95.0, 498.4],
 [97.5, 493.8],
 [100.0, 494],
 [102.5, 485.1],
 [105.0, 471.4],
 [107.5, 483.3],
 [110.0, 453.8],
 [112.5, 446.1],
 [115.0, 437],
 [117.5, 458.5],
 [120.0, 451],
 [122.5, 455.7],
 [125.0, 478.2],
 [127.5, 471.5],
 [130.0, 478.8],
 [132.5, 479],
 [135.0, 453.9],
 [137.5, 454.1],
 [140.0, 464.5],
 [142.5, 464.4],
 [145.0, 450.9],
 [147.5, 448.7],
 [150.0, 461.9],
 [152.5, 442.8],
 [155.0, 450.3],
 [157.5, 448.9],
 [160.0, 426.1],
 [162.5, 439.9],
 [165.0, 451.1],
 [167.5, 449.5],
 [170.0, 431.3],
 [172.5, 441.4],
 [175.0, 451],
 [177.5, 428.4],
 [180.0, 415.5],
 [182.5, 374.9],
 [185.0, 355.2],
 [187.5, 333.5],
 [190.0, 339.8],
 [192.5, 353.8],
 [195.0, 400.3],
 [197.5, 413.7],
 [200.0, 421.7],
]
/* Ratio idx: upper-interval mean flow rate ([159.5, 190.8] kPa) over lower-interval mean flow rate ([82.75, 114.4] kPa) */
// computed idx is 0.84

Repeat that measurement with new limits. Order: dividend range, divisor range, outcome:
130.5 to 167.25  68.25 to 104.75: 0.90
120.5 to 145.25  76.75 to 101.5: 0.92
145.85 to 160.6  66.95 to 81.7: 0.87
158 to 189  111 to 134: 0.90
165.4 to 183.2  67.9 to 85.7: 0.84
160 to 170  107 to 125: 0.97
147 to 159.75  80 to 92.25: 0.88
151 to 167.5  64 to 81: 0.87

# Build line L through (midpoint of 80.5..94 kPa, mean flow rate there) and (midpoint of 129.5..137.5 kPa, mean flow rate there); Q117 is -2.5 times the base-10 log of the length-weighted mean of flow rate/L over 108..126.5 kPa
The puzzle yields 0.06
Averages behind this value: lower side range 507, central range 456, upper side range 467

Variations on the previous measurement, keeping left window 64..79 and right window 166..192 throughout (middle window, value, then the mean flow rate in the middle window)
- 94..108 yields -0.02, 488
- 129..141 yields -0.05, 466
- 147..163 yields -0.05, 446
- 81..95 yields -0.03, 506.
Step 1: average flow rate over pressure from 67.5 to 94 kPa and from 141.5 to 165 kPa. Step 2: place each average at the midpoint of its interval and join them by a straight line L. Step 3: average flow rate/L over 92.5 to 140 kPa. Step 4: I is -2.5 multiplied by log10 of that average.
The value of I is 0.02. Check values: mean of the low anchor 510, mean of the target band 469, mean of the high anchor 448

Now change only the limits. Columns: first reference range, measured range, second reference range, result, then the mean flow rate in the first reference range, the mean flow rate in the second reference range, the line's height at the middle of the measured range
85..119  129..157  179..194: -0.09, 480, 362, 423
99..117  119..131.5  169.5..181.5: -0.02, 467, 432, 458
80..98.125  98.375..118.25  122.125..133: 0.05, 505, 474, 489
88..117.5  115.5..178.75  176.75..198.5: -0.07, 477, 378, 425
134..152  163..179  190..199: -0.06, 456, 383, 417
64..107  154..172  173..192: -0.08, 502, 386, 410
